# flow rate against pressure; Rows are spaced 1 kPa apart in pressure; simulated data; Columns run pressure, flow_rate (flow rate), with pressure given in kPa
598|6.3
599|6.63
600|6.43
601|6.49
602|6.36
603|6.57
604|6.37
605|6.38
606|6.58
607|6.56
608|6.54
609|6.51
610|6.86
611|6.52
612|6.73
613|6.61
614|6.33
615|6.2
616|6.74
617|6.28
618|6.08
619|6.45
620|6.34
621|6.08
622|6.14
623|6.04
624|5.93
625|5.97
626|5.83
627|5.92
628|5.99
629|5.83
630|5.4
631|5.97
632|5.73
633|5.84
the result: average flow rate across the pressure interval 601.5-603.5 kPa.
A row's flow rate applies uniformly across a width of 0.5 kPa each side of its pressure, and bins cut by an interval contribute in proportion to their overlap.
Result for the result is 6.46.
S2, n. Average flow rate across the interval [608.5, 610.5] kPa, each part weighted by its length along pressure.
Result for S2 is 6.69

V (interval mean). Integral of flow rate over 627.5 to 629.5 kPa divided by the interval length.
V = 5.91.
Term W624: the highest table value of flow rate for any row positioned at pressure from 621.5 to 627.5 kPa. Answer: 6.14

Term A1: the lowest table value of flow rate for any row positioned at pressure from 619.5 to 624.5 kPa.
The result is 5.93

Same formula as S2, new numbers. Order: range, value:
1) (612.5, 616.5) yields 6.47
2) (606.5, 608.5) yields 6.55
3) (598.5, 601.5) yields 6.52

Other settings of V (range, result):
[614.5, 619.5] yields 6.35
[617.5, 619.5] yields 6.27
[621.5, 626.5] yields 5.98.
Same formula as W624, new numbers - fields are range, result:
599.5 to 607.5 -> 6.58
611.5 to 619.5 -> 6.74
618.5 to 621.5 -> 6.45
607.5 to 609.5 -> 6.54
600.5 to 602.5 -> 6.49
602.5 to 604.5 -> 6.57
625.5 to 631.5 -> 5.99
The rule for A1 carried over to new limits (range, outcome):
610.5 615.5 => 6.2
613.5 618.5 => 6.08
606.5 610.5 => 6.51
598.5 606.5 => 6.36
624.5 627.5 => 5.83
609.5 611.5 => 6.52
